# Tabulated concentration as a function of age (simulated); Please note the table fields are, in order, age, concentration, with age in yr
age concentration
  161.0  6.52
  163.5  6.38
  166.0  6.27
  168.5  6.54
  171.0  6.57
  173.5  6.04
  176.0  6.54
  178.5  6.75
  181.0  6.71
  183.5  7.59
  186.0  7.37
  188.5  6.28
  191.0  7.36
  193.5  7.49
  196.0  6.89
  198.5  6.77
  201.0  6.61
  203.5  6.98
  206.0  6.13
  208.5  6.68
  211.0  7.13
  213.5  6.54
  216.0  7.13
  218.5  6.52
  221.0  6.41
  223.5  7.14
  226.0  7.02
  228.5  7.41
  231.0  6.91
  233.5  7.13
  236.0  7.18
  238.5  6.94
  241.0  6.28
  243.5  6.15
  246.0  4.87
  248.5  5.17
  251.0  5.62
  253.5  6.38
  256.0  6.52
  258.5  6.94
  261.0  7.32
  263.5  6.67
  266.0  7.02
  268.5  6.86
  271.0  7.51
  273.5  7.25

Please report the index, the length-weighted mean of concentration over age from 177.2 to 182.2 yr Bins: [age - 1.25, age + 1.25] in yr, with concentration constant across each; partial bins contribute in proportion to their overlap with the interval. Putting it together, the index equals 6.73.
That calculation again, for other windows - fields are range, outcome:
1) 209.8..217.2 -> 6.93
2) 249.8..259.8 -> 6.37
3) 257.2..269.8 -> 6.96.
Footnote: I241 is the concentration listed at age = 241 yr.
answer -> 6.28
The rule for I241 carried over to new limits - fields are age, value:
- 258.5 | 6.94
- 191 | 7.36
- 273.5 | 7.25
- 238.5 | 6.94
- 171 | 6.57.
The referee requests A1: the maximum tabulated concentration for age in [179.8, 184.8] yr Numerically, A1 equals 7.59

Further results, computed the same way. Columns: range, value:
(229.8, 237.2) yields 7.18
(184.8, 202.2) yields 7.49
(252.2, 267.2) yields 7.32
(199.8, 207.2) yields 6.98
